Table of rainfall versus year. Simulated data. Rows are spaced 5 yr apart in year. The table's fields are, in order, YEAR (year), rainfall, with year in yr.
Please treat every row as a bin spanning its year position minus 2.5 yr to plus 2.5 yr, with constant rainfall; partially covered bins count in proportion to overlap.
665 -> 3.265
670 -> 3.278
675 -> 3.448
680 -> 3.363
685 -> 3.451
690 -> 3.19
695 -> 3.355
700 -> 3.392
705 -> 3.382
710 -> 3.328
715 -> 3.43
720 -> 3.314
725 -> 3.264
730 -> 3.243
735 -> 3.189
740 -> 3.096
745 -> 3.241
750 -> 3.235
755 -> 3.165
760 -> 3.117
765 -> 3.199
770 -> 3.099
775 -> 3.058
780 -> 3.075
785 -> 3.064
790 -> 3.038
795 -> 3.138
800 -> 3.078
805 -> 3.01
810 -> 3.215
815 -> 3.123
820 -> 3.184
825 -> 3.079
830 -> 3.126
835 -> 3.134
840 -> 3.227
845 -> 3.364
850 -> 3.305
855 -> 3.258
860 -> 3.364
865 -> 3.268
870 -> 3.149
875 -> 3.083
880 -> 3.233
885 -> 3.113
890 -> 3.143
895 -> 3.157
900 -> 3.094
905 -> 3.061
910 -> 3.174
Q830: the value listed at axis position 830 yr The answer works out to 3.126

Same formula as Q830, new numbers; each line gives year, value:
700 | 3.392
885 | 3.113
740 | 3.096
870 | 3.149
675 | 3.448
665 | 3.265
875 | 3.083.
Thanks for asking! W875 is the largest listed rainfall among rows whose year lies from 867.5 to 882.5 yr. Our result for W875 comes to 3.233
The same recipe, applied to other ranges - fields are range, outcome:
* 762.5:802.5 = 3.199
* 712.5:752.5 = 3.43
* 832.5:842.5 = 3.227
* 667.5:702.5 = 3.451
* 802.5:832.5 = 3.215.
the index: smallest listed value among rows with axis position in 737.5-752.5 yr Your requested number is 3.096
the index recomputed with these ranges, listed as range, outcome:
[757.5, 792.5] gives 3.038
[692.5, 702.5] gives 3.355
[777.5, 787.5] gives 3.064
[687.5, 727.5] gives 3.19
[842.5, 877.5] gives 3.083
